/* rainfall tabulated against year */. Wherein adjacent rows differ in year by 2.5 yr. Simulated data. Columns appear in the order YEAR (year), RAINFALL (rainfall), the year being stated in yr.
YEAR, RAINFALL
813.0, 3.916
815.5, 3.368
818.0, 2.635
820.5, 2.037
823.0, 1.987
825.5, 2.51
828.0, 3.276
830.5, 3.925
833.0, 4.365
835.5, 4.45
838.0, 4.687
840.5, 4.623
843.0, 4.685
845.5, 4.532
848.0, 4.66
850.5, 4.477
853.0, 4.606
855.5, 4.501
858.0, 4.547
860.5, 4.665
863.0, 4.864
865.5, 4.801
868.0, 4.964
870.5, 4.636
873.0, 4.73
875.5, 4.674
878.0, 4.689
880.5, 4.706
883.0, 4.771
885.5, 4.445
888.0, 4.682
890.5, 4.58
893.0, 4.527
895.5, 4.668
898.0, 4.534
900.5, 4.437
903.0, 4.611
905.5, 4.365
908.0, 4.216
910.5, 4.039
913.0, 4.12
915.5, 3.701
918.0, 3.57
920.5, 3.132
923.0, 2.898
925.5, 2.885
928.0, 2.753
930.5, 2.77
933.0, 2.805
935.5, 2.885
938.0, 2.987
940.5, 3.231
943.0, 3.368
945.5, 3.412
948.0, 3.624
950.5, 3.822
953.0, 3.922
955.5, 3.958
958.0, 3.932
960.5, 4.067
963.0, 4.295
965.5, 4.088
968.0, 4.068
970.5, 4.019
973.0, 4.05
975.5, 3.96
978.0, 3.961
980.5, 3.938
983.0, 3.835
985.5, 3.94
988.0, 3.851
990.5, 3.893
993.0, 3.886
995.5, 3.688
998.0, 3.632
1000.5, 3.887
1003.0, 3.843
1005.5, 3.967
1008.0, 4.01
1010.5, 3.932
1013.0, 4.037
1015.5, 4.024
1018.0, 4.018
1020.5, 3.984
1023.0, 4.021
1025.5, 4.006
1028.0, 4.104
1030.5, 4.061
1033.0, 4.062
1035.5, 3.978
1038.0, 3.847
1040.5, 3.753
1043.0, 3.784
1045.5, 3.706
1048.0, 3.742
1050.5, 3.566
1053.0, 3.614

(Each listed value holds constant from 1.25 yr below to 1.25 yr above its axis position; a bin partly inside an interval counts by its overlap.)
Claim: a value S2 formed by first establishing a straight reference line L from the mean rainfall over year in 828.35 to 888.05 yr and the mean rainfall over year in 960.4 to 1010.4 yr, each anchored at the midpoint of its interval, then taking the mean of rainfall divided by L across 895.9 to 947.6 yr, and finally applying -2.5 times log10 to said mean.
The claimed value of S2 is 0.200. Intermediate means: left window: 4.59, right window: 3.94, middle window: 3.56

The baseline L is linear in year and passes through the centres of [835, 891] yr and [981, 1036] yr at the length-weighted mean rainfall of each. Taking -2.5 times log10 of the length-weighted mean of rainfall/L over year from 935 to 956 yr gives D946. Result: 0.22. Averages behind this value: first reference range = 4.65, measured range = 3.47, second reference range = 3.94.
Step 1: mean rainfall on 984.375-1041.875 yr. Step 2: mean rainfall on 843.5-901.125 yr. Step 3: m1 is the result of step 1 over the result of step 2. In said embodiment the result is 0.85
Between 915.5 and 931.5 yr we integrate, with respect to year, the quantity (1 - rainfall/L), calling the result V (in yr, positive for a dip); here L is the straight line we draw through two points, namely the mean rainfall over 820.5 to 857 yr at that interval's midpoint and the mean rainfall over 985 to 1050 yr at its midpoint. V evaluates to 3.7 yr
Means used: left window 4.02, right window 3.91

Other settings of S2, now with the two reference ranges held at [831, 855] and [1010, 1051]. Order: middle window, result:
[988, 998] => 0.07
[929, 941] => 0.41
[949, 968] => 0.04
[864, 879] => -0.07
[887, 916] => -0.01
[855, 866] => -0.05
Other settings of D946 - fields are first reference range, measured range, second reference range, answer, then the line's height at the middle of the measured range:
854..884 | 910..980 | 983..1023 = 0.18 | 4.26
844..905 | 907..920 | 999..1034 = 0.15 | 4.46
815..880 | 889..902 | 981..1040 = -0.11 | 4.1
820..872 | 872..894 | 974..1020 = -0.13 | 4.14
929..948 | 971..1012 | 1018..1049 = -0.10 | 3.56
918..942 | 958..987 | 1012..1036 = -0.17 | 3.45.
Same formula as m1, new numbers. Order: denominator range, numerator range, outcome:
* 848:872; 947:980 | 0.85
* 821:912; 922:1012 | 0.84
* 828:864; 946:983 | 0.88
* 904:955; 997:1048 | 1.14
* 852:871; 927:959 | 0.71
